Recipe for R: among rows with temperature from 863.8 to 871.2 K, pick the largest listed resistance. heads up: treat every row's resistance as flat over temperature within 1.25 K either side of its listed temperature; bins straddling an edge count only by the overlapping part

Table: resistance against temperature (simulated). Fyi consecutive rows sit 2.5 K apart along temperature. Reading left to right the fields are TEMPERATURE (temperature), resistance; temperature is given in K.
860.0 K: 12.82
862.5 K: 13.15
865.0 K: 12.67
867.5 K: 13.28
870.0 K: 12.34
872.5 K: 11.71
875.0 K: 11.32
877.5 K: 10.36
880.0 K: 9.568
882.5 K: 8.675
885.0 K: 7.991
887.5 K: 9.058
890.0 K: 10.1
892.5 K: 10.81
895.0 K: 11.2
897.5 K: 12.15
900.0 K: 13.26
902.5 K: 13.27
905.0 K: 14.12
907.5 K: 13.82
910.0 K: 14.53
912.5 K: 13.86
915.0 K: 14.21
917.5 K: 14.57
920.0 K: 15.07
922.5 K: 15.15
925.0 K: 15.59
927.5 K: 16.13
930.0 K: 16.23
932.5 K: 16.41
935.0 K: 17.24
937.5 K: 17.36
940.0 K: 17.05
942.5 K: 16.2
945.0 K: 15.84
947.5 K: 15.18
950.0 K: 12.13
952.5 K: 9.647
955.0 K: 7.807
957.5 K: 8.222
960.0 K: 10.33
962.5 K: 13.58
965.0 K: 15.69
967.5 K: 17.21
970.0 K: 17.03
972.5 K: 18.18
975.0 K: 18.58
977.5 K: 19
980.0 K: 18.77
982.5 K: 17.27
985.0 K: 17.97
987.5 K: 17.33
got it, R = 13.28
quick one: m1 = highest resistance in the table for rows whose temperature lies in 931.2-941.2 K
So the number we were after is 17.36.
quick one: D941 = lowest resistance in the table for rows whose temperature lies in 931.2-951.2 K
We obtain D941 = 12.13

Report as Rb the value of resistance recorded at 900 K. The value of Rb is 13.26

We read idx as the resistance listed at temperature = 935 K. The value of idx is 17.24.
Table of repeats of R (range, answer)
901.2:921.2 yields 15.07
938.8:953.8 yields 17.05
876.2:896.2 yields 11.2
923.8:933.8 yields 16.41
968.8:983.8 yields 19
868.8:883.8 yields 12.34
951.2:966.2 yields 15.69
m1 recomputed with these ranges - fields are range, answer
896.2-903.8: 13.27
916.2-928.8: 16.13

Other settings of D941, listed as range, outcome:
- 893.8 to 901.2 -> 11.2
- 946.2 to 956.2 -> 7.807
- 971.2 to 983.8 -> 17.27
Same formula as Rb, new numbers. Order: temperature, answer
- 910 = 14.53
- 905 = 14.12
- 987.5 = 17.33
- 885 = 7.991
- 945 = 15.84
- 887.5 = 9.058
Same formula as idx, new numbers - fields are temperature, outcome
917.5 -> 14.57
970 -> 17.03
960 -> 10.33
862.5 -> 13.15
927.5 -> 16.13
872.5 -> 11.71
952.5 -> 9.647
